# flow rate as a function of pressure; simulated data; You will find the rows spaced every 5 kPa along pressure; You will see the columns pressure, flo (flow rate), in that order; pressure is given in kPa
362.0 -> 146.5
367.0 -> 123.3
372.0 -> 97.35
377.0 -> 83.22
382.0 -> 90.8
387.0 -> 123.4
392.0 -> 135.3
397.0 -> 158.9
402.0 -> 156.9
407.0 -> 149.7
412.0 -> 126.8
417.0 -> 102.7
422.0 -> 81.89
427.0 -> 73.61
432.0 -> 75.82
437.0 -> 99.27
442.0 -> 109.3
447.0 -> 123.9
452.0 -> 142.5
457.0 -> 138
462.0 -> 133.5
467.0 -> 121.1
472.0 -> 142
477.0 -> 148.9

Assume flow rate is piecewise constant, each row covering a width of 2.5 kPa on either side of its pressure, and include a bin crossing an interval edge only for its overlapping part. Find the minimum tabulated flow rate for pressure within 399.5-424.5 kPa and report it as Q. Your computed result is 81.89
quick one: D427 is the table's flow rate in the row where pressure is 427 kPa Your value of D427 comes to 73.61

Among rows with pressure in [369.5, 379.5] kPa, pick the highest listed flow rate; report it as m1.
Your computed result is 97.35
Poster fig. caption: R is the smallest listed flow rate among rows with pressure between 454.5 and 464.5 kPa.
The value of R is 133.5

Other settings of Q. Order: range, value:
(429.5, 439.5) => 75.82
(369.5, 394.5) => 83.22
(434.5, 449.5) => 99.27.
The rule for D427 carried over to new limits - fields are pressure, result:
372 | 97.35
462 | 133.5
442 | 109.3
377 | 83.22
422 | 81.89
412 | 126.8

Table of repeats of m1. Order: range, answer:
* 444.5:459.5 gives 142.5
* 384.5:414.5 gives 158.9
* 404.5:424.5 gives 149.7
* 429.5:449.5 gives 123.9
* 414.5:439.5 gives 102.7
